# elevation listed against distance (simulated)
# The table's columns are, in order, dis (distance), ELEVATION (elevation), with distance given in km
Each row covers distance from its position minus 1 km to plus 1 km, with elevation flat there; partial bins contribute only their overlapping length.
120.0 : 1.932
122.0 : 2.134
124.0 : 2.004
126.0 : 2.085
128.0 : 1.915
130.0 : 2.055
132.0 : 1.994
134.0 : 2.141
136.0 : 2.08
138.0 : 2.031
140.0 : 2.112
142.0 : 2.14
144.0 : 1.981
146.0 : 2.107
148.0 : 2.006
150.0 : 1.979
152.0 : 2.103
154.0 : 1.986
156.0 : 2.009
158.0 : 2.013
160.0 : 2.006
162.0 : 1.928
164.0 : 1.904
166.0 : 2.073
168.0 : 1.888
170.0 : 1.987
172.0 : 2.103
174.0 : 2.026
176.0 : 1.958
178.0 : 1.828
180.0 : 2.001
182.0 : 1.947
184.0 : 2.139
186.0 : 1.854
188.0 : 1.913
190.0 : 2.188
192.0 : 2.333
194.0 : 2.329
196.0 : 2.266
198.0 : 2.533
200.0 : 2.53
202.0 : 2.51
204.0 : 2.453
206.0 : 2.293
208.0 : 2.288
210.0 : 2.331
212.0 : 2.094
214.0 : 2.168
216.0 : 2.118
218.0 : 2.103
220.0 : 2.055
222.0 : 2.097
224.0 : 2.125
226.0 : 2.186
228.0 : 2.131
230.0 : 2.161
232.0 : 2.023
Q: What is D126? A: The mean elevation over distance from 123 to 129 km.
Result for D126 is 2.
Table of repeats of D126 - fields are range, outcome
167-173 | 1.99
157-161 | 2.01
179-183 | 1.97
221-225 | 2.11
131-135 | 2.07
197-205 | 2.51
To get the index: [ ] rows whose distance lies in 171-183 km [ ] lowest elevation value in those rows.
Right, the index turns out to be 1.828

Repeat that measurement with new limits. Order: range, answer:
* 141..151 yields 1.979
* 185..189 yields 1.854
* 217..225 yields 2.055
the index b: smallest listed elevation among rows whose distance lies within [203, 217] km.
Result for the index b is 2.094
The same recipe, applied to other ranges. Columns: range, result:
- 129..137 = 1.994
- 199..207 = 2.293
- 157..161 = 2.006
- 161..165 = 1.904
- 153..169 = 1.888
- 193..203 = 2.266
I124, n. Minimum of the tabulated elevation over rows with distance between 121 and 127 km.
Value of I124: 2.004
